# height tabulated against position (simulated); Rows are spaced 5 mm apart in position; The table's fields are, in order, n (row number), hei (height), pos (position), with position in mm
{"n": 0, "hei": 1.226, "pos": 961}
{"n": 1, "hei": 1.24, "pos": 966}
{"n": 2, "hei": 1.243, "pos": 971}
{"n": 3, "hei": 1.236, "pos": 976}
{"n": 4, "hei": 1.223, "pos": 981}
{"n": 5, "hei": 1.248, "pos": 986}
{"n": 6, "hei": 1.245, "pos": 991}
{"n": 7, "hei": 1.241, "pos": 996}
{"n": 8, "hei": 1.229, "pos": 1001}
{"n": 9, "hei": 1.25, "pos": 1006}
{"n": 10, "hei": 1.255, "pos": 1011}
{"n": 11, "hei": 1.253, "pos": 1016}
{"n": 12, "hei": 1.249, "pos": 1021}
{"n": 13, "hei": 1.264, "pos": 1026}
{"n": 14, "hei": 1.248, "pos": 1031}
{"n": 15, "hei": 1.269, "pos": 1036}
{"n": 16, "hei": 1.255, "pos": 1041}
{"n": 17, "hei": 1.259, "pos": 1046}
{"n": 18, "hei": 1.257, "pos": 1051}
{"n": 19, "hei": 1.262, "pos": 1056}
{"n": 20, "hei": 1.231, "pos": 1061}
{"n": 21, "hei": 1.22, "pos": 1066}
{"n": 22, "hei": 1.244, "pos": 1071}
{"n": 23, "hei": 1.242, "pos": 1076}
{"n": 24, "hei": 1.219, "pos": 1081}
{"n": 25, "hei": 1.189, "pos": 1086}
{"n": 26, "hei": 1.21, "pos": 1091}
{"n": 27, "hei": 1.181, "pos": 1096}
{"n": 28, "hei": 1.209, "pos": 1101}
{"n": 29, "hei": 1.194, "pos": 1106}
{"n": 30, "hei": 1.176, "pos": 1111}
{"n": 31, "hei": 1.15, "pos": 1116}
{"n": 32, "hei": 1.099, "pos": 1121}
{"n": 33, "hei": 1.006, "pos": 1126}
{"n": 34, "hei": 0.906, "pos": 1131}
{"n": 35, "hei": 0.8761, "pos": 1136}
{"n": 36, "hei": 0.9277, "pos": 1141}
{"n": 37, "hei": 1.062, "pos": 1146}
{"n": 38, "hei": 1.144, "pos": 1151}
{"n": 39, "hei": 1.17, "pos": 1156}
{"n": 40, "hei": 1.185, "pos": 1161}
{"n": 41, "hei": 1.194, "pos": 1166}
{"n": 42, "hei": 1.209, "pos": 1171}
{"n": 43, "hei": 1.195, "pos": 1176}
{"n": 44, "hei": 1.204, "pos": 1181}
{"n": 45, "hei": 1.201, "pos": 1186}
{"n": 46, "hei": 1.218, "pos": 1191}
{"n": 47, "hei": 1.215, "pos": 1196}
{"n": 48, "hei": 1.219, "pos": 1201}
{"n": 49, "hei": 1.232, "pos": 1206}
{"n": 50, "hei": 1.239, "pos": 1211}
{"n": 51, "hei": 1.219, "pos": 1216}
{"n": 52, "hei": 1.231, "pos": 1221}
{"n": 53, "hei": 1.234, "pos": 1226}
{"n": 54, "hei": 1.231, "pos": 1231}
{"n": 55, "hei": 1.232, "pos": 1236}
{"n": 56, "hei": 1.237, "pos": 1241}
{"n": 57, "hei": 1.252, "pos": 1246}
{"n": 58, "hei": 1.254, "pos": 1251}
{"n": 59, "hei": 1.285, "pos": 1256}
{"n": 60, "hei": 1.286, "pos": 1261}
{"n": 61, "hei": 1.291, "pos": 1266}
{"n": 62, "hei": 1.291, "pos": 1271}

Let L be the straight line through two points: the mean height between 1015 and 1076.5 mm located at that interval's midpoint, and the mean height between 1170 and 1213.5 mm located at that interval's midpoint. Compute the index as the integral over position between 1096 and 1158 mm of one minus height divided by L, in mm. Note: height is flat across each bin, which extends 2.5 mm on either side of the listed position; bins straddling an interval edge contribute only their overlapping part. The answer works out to 7.6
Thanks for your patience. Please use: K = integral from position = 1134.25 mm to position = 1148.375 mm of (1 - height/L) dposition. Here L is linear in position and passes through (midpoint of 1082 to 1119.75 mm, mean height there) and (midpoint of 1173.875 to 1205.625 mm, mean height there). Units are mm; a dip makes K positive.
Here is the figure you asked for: 2.81 mm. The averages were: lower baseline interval 1.19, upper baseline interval 1.21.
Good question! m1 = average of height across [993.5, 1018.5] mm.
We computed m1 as 1.25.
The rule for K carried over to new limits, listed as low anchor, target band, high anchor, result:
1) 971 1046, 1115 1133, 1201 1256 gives 3.0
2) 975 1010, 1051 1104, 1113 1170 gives -3.7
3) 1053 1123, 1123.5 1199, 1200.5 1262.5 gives 6.7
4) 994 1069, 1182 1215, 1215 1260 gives 0.7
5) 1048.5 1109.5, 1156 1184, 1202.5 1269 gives 0.9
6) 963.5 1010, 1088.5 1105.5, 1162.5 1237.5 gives 0.4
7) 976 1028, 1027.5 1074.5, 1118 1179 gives -2.3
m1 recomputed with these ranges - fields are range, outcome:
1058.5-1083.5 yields 1.23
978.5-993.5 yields 1.24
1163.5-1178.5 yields 1.2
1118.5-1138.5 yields 0.972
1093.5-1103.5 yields 1.19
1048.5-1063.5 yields 1.25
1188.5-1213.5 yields 1.22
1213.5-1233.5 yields 1.23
